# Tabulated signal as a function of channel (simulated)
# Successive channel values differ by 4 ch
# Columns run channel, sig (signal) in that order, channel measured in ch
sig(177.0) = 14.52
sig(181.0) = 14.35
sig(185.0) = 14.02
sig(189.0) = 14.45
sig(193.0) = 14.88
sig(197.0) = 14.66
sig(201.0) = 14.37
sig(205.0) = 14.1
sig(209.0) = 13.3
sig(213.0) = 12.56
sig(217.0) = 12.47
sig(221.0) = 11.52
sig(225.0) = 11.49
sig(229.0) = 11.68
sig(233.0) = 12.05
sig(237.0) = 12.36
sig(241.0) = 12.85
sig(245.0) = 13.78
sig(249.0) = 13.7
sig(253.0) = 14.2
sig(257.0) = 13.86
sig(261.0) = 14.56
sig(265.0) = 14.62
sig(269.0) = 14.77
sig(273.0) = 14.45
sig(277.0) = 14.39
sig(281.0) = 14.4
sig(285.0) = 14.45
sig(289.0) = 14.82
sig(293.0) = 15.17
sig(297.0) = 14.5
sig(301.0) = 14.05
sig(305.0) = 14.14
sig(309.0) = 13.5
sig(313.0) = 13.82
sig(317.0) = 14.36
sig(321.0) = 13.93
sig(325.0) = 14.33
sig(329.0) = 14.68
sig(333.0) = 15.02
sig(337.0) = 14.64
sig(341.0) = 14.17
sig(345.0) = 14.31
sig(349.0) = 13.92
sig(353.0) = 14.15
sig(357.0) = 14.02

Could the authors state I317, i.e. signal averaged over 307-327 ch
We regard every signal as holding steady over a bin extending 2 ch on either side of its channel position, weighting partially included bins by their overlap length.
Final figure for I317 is 14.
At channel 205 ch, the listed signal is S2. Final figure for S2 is 14.1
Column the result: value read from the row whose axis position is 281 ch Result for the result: 14.4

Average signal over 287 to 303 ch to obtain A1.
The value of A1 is 14.6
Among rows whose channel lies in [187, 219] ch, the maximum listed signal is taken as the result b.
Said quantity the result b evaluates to 14.88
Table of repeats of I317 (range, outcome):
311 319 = 14.1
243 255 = 13.9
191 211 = 14.3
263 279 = 14.6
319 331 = 14.3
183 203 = 14.5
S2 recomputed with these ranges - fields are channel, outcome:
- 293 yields 15.17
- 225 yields 11.49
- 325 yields 14.33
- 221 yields 11.52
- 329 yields 14.68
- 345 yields 14.31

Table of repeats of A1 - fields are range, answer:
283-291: 14.6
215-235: 11.8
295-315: 14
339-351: 14.1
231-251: 12.9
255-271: 14.5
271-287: 14.4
